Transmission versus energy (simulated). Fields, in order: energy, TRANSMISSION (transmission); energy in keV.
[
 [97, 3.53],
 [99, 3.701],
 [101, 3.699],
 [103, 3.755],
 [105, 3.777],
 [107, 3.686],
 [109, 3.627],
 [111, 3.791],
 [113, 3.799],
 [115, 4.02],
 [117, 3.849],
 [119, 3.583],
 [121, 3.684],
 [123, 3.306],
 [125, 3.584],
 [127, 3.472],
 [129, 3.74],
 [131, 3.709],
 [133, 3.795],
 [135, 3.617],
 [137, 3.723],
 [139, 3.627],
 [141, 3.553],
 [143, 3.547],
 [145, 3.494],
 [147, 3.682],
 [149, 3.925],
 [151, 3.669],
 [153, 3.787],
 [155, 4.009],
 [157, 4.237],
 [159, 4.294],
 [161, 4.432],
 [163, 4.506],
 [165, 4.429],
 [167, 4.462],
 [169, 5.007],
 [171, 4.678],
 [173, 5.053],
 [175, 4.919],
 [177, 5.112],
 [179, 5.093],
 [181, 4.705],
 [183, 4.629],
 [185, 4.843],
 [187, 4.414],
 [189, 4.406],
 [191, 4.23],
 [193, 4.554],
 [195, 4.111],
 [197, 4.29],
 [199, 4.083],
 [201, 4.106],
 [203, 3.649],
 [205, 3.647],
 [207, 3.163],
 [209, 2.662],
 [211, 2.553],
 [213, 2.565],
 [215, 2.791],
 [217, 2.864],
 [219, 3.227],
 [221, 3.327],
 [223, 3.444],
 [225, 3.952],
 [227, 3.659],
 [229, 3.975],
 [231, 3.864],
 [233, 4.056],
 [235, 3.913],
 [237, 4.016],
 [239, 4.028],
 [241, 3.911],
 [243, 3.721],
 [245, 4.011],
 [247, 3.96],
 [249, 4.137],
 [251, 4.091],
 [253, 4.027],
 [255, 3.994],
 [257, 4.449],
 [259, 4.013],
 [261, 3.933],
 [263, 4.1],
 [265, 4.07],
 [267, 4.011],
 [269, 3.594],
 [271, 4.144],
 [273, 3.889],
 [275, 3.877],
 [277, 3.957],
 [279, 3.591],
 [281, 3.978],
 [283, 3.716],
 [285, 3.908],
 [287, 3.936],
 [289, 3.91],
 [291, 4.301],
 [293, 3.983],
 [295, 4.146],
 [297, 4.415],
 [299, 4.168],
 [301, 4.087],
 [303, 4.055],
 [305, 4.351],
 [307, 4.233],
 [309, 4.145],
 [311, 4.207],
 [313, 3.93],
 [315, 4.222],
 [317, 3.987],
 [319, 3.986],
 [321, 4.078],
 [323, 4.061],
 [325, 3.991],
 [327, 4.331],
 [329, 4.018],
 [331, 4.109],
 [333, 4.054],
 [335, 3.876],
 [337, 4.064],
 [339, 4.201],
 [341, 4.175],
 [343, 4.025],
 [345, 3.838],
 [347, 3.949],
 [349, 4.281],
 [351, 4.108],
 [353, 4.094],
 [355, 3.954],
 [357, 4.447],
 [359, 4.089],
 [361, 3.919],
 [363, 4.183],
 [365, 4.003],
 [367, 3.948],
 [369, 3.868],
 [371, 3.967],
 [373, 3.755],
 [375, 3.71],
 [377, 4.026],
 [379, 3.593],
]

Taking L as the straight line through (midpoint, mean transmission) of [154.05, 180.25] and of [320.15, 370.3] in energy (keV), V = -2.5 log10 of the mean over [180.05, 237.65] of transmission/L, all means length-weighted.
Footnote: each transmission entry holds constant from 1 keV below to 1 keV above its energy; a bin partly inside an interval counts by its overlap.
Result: 0.190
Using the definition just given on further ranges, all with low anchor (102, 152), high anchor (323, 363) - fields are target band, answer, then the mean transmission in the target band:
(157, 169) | -0.188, 4.46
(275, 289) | 0.032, 3.85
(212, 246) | 0.077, 3.61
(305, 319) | -0.027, 4.13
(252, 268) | -0.040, 4.07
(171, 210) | -0.137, 4.31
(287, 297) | -0.031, 4.1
